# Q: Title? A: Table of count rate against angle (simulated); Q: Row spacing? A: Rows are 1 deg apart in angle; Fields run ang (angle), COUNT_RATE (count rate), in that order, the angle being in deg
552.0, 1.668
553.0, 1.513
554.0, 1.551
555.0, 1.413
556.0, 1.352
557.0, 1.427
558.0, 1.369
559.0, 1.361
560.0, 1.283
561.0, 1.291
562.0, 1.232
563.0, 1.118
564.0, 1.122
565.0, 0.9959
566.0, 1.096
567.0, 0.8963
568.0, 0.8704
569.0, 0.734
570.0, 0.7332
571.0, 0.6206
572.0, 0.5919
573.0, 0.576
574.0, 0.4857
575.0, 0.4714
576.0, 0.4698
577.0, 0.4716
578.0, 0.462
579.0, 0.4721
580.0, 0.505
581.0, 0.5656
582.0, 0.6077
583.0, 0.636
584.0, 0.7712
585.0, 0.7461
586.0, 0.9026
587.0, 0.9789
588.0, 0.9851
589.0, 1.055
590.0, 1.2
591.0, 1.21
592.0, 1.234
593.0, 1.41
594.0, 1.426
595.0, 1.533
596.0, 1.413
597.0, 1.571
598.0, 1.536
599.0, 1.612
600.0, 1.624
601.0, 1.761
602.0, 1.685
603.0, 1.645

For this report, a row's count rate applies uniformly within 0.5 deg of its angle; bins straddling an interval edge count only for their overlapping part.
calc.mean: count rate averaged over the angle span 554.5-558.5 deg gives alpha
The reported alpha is 1.39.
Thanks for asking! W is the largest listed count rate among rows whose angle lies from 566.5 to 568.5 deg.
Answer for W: 0.8963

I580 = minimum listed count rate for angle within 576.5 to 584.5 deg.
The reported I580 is 0.462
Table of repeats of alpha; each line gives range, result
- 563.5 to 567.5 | 1.03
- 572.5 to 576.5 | 0.501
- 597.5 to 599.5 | 1.57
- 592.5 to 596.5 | 1.45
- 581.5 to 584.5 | 0.672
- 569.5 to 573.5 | 0.63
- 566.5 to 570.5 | 0.808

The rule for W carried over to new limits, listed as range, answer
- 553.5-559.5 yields 1.551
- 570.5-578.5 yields 0.6206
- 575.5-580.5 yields 0.505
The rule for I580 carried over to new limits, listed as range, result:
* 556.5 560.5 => 1.283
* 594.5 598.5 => 1.413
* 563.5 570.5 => 0.7332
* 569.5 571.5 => 0.6206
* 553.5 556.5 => 1.352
